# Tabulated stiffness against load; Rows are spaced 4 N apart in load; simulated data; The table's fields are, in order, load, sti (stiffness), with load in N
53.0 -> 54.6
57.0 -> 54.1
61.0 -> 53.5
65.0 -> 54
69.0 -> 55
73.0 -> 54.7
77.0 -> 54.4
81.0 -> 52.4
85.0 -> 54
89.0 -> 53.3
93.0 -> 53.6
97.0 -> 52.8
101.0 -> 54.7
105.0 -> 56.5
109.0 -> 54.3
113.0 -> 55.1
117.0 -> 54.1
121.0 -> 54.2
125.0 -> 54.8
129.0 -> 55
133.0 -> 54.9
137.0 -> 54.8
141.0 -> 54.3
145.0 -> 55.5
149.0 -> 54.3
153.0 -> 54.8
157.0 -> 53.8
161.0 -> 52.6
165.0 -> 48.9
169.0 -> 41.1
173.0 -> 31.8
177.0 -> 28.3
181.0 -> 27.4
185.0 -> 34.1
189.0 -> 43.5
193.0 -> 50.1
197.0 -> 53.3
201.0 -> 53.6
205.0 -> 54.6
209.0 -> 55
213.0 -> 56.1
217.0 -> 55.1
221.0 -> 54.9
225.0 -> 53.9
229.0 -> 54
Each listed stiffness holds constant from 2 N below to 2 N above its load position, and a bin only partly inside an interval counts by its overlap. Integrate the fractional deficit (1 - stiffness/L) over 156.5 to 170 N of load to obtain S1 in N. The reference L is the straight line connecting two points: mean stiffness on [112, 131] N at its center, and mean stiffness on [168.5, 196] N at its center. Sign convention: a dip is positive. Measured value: -2.1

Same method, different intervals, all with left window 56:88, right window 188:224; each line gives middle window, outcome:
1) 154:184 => 7.08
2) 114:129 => -0.22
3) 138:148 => -0.24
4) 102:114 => -0.33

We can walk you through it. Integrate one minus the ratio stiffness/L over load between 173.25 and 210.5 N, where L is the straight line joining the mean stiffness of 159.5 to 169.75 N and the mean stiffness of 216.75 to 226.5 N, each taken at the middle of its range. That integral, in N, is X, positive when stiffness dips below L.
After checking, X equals 5.6 N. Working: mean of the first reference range 48.1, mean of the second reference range 54.6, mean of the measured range 43.7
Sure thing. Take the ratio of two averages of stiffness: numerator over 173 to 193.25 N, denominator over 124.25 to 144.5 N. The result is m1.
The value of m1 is 0.6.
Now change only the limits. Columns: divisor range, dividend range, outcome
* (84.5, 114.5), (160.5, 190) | 0.69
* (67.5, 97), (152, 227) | 0.88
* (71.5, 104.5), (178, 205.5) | 0.82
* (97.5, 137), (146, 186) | 0.79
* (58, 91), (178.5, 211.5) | 0.86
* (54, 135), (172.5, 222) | 0.85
